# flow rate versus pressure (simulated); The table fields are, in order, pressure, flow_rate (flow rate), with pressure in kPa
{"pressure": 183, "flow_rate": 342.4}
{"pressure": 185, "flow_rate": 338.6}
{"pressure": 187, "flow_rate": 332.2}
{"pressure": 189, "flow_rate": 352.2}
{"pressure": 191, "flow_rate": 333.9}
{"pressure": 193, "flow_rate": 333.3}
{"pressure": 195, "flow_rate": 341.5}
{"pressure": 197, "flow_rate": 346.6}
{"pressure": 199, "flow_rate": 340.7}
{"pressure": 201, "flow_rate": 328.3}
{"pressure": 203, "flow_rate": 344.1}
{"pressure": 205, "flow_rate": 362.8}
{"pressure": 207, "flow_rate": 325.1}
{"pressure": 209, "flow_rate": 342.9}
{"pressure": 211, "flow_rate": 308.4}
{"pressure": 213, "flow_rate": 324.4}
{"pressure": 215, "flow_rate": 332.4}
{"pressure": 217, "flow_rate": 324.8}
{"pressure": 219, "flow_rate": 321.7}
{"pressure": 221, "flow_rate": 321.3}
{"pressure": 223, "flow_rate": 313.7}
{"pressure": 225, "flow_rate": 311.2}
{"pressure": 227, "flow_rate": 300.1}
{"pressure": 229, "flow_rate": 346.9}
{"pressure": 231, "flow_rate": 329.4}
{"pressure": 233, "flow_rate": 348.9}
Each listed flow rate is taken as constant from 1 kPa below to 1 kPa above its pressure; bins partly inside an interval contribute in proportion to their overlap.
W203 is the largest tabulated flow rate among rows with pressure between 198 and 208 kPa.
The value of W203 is 362.8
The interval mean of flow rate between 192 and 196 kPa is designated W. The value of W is 337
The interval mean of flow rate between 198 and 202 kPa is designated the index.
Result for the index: 334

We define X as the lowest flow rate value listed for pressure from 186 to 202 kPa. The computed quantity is 328.3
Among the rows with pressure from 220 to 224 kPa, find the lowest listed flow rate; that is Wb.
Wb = 313.7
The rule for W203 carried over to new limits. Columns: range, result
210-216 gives 332.4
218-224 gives 321.7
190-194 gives 333.9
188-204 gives 352.2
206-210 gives 342.9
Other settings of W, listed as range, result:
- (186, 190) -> 342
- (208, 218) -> 327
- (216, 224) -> 320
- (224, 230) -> 319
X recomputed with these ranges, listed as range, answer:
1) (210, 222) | 308.4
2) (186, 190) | 332.2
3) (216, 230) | 300.1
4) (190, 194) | 333.3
